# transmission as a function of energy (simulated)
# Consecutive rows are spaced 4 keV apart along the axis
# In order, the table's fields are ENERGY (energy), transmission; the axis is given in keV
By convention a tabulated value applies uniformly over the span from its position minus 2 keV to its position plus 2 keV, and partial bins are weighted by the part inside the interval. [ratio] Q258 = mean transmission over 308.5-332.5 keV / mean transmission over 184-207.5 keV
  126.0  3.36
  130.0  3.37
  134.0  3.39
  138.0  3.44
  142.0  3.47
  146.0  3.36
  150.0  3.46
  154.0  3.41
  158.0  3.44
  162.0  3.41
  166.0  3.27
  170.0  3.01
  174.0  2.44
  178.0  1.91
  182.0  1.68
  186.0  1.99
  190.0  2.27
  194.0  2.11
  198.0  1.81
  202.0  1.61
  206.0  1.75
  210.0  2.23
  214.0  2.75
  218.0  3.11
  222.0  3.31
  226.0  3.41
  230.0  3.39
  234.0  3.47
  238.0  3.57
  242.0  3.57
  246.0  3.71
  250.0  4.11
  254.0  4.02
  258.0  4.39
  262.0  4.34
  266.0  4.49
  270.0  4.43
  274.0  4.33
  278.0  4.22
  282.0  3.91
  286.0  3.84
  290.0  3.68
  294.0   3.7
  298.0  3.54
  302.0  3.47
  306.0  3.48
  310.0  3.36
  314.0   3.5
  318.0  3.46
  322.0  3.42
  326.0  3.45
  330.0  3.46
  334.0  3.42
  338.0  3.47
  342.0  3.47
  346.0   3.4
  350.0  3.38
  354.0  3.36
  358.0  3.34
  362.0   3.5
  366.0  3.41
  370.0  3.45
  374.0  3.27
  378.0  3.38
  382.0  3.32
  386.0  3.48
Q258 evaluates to 1.79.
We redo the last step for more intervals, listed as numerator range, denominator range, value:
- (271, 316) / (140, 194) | 1.32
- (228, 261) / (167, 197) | 1.71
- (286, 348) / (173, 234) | 1.45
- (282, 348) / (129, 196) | 1.21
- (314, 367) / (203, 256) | 1.06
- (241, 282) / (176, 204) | 2.18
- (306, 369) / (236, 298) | 0.86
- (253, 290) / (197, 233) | 1.59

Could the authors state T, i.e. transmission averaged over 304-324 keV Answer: 3.44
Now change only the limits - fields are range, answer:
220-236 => 3.4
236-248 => 3.62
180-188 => 1.83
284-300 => 3.69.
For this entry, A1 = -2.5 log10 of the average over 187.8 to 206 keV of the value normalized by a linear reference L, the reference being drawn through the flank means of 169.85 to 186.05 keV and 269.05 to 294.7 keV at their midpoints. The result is 0.27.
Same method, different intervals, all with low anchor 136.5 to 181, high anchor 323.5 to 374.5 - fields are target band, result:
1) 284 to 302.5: -0.10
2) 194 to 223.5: 0.34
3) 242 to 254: -0.19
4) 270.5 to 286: -0.24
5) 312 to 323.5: -0.03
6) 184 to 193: 0.43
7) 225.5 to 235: -0.06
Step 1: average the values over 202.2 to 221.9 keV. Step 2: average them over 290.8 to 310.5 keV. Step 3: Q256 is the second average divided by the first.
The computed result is 1.4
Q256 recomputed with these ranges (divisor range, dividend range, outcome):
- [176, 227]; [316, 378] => 1.50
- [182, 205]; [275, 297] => 2.01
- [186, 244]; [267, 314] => 1.41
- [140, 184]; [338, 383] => 1.14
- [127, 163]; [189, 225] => 0.69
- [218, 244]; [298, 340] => 1.01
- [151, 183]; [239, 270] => 1.42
